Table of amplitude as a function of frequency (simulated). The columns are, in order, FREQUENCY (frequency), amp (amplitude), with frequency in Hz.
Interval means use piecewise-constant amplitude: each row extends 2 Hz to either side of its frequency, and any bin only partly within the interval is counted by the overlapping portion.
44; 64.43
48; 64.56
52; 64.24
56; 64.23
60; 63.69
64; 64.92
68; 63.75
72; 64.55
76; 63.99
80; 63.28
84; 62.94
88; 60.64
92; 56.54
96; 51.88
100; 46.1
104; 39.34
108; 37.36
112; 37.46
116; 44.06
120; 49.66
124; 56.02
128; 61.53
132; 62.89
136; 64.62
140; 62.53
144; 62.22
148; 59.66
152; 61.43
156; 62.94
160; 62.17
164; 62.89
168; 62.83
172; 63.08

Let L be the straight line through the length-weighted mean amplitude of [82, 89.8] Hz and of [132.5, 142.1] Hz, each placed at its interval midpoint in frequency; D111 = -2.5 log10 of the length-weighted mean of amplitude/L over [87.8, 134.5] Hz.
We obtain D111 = 0.24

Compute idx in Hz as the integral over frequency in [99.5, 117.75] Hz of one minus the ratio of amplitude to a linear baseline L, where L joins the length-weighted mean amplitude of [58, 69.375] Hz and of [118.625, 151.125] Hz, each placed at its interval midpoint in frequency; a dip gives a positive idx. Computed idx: 6.29 Hz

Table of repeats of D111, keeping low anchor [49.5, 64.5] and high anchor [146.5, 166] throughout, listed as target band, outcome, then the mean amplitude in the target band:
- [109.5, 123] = 0.38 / 44.4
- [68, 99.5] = 0.06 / 60.1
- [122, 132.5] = 0.05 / 59.8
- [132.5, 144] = -0.02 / 63.2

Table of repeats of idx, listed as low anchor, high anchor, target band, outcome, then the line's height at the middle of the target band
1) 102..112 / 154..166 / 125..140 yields -3.8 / 50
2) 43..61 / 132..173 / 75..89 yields 0.2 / 63.7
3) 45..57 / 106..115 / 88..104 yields -2.3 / 44.5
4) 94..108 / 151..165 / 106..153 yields -0.9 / 53.5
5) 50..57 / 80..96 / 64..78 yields -0.5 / 61.8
